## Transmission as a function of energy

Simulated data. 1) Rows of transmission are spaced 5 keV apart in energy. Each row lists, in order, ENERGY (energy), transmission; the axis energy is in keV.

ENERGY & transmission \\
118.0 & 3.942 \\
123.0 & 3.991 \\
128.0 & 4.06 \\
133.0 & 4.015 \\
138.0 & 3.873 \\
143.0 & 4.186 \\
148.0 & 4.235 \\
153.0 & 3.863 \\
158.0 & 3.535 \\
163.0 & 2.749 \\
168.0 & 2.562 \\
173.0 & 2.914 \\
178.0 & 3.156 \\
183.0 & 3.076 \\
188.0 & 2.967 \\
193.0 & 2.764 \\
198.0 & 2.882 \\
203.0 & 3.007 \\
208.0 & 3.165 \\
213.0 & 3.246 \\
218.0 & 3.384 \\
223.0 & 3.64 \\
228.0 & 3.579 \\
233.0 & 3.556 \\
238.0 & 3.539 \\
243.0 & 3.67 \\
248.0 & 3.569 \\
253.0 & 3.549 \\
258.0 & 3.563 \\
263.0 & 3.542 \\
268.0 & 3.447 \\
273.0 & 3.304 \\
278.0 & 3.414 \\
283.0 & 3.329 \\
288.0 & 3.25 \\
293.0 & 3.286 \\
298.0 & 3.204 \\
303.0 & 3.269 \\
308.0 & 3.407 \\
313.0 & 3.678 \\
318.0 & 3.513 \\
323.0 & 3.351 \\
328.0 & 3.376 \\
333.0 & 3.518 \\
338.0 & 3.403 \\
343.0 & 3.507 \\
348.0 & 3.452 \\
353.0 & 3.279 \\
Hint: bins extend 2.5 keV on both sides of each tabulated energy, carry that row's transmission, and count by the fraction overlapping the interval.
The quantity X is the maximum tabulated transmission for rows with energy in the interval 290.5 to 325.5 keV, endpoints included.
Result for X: 3.678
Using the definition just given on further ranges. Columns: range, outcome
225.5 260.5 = 3.67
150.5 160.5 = 3.863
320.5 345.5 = 3.518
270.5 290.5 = 3.414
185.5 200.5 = 2.967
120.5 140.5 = 4.06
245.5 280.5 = 3.569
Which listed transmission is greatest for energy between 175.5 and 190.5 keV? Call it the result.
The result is 3.156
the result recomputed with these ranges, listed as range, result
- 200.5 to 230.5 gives 3.64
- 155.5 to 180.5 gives 3.535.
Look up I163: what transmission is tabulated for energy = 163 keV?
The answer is 2.749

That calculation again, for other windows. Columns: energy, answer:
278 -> 3.414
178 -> 3.156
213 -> 3.246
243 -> 3.67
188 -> 2.967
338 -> 3.403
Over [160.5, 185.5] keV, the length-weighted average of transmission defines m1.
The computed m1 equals 2.89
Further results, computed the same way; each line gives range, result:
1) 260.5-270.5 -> 3.49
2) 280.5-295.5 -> 3.29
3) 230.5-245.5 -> 3.59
